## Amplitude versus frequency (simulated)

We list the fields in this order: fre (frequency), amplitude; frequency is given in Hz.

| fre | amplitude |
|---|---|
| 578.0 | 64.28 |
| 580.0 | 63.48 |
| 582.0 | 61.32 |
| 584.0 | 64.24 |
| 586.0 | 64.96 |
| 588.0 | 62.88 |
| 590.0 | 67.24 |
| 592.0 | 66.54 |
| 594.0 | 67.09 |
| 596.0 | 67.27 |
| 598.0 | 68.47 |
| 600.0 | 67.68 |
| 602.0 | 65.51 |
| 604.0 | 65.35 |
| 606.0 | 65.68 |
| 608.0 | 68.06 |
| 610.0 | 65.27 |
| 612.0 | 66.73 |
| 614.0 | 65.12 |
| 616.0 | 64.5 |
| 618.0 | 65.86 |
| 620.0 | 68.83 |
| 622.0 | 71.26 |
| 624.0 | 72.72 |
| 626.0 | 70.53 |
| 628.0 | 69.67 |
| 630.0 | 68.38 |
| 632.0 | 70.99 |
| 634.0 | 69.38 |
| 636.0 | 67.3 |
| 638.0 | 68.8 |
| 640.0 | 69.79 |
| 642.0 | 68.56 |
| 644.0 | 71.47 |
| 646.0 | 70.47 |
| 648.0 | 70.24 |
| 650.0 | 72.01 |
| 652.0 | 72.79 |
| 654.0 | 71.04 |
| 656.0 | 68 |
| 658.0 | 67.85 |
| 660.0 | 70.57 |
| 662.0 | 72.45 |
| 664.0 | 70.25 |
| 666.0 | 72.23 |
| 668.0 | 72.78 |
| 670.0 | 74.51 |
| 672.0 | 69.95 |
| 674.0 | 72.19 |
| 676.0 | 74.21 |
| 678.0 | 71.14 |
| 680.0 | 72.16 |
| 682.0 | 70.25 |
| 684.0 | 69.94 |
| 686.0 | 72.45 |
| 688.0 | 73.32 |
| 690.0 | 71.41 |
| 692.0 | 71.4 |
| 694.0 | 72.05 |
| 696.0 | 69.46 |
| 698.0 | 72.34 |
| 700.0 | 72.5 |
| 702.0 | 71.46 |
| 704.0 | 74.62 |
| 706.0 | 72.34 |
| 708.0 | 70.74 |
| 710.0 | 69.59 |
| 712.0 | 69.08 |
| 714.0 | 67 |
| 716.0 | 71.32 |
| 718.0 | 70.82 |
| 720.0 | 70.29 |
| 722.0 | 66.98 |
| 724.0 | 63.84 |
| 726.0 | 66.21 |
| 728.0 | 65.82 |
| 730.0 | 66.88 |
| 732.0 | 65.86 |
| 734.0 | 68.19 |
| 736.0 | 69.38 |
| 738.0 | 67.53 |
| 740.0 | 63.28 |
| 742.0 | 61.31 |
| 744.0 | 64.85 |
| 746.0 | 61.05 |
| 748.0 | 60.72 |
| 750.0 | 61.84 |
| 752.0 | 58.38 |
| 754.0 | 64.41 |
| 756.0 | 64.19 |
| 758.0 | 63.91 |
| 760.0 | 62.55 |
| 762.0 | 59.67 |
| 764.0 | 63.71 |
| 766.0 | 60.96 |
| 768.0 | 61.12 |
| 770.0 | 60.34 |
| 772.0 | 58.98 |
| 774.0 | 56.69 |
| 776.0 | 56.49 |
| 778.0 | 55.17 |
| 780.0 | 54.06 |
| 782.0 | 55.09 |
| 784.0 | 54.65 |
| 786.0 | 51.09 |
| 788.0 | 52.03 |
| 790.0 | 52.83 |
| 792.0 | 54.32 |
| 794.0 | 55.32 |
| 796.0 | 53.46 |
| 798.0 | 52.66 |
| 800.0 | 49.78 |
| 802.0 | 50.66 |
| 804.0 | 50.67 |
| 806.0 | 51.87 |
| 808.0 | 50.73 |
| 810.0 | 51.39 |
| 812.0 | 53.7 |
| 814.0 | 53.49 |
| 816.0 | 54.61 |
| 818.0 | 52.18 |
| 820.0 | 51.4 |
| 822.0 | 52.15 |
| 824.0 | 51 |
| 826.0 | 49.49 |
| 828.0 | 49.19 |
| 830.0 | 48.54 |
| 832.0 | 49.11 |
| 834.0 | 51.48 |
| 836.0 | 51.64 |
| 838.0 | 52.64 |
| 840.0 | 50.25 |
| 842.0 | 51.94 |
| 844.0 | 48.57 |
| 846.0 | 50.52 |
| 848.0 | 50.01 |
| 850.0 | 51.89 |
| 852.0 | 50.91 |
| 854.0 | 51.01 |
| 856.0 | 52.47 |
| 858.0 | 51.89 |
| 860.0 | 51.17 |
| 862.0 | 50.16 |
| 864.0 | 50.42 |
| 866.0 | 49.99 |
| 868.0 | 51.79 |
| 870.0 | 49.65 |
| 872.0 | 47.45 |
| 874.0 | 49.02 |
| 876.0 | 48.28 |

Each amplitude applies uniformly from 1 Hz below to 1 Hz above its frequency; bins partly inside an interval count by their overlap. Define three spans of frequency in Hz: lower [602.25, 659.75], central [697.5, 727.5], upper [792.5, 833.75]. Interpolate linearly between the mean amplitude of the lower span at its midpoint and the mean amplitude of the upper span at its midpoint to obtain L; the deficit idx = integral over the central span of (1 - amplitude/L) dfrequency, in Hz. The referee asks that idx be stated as -4.28 Hz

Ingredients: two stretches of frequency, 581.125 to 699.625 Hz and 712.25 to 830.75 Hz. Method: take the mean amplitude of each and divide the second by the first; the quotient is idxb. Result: 0.85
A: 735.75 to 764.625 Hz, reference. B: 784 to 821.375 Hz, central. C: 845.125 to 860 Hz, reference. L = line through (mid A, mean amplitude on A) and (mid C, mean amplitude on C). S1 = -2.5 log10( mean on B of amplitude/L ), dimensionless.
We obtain 0.09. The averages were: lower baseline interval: 62.9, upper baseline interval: 51.2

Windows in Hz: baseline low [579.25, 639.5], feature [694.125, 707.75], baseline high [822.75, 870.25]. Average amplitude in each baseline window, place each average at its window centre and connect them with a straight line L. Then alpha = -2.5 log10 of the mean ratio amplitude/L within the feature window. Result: -0.19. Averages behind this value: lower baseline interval 67.1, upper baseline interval 50.7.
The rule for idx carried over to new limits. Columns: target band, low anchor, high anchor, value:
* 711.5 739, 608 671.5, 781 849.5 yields -3.1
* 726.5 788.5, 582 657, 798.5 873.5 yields -4.2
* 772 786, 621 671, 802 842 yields 0.2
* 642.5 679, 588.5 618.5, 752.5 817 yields -4.8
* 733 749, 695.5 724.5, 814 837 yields 0.2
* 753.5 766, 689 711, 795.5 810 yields -0.6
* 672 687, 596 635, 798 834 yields -2.2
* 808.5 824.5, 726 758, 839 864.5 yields 0.8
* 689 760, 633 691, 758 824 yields -4.7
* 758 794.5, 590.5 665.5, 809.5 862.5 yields -0.6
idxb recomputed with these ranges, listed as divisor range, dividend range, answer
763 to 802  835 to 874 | 0.91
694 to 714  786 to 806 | 0.74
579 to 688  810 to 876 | 0.74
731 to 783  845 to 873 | 0.82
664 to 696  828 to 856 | 0.71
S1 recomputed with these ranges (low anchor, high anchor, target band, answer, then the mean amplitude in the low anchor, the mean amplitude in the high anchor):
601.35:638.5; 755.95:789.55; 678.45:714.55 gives -0.135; 67.9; 58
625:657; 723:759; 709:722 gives -0.060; 70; 64.3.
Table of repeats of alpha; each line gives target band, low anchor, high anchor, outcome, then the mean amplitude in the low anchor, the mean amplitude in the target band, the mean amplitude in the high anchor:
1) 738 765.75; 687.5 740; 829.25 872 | 0.03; 69.5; 62.5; 50.7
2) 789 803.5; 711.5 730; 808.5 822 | 0.06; 67.8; 52.6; 52.7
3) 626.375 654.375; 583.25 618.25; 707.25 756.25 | -0.06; 66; 70.1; 66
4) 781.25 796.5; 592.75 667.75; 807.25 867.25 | 0.03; 68.9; 53.6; 51.1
